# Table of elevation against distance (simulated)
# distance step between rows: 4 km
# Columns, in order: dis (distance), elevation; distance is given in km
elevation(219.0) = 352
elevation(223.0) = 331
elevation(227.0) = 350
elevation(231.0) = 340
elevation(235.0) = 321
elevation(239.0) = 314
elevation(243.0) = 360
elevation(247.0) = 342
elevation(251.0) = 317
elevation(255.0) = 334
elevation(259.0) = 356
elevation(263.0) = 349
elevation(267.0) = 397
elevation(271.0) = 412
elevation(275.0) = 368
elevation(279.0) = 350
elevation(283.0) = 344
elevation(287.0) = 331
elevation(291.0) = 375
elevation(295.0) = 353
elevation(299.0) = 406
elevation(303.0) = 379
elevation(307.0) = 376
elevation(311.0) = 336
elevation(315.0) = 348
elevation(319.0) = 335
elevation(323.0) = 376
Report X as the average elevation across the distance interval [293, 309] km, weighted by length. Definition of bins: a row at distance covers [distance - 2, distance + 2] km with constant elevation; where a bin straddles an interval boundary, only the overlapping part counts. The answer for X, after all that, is 378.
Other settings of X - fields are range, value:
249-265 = 339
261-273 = 386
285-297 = 353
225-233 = 345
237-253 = 333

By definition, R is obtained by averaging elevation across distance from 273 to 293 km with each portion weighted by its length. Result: 354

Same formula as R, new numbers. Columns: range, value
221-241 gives 331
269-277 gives 390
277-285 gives 347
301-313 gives 364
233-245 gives 332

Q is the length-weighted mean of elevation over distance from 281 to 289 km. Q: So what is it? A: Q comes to 338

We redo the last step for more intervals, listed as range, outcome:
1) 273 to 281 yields 359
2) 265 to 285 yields 374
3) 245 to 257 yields 331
